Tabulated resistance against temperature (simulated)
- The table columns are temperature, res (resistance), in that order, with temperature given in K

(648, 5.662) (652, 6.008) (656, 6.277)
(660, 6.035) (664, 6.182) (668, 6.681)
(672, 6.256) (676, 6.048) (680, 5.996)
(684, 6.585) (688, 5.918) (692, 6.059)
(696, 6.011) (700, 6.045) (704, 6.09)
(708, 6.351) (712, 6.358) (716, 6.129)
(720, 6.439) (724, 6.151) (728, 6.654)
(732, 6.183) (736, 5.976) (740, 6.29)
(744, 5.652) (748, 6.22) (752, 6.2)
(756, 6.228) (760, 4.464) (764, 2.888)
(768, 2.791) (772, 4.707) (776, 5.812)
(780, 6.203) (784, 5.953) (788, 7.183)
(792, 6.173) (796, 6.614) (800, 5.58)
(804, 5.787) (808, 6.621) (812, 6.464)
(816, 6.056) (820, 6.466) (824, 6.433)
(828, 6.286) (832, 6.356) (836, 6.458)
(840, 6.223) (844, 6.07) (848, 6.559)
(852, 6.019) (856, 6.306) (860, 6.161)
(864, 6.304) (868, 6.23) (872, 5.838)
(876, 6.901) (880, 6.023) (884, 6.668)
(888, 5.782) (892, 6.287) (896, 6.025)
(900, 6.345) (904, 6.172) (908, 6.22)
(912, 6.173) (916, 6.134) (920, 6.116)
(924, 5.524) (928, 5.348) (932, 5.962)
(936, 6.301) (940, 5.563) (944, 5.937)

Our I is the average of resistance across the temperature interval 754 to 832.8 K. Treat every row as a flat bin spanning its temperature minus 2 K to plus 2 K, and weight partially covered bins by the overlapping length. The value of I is 5.74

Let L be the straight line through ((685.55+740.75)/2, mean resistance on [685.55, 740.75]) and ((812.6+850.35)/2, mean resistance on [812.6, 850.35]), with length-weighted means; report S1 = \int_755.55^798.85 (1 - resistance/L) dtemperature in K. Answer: 6.4 K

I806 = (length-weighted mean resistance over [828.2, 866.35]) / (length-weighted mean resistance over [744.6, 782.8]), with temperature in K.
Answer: 1.2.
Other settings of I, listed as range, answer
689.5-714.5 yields 6.15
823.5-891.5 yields 6.27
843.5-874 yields 6.19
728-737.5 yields 6.21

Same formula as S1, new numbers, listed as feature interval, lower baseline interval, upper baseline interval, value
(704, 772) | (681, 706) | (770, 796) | 4.6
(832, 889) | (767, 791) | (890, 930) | -3.9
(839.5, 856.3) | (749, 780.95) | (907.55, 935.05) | -2.4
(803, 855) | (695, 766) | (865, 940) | -2.5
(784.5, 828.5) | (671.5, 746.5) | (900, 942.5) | -1.8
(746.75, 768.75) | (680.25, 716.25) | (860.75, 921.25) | 4.7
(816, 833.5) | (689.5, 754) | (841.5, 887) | -0.3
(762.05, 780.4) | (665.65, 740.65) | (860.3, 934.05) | 5.5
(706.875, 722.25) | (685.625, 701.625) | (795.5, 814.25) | -0.7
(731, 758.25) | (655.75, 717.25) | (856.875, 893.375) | 0.5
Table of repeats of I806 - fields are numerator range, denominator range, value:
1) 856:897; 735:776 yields 1.21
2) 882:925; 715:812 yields 1.06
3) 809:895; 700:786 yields 1.10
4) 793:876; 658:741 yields 1.01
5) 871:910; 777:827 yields 0.99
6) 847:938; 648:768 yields 1.03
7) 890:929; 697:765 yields 1.02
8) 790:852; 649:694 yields 1.02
